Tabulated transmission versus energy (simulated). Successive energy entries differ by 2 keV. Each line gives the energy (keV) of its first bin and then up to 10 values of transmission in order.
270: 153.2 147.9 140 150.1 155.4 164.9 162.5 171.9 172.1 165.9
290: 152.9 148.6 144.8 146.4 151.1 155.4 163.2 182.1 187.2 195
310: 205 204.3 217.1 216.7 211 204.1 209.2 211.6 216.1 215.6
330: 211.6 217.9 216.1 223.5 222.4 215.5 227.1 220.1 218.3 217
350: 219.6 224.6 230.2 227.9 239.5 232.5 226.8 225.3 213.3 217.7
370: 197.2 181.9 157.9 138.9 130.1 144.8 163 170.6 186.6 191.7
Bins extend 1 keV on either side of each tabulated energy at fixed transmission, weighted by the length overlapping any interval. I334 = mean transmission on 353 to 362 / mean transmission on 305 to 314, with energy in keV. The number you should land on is 1.16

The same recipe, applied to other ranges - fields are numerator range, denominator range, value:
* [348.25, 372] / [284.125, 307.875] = 1.36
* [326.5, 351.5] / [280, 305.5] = 1.36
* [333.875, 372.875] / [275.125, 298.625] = 1.40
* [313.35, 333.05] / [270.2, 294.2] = 1.36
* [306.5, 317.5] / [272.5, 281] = 1.36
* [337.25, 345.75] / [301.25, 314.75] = 1.14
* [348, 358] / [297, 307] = 1.35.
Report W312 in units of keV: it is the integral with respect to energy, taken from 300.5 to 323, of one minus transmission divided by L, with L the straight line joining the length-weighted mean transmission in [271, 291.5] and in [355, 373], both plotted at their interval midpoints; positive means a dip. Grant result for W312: -2.3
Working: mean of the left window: 158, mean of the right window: 218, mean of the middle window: 199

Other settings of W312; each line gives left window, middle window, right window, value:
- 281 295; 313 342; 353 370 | -3.1 keV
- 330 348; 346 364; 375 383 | -3.6 keV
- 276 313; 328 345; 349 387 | -3.2 keV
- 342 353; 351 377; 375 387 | -2.7 keV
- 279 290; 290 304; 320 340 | 2.0 keV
